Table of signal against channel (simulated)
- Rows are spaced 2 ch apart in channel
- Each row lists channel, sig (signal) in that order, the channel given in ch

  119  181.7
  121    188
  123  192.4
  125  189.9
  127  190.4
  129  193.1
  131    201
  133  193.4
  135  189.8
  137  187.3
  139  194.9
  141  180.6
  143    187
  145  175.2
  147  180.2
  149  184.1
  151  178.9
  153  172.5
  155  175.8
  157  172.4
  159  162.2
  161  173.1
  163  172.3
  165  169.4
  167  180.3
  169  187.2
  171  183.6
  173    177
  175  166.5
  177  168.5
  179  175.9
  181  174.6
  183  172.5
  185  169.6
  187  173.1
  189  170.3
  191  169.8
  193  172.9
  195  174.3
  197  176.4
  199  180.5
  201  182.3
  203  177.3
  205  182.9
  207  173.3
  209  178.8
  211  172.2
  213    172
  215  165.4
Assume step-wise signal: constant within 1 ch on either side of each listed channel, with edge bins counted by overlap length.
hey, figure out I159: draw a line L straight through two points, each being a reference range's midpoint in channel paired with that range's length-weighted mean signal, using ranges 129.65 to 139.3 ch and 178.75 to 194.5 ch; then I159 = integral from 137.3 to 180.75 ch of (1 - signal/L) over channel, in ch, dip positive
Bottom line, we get 1.4 ch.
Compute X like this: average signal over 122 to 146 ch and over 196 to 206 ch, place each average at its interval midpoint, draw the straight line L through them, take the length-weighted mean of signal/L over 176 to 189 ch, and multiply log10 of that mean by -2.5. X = 0.06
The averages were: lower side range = 190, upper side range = 180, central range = 172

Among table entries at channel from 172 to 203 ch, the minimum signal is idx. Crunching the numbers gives 166.5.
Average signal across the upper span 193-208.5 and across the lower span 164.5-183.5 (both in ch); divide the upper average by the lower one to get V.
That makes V 1.01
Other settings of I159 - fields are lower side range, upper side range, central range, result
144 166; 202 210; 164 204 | 0.3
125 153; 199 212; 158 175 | 0.8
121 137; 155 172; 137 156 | 0.2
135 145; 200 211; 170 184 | 0.6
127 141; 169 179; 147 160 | 0.7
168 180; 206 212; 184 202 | 0.1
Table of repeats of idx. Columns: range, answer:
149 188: 162.2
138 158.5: 172.4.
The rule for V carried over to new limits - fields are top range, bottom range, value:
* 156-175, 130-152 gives 0.94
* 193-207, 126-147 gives 0.94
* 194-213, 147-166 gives 1.02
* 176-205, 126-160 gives 0.95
